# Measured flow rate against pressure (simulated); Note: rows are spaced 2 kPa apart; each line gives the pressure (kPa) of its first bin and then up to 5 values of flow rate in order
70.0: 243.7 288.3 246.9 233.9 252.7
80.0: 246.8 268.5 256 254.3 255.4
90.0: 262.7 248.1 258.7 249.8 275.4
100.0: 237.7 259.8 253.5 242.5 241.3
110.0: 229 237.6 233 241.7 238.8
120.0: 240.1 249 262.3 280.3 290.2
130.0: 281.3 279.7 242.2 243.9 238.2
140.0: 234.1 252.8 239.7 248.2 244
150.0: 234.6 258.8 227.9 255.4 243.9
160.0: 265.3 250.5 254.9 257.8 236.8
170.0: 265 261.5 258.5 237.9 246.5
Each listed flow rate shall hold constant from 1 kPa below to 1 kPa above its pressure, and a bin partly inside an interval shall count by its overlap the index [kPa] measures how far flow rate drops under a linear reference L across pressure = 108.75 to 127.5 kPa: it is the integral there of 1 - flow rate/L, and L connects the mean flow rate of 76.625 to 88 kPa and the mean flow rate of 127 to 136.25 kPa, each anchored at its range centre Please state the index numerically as 1.3 kPa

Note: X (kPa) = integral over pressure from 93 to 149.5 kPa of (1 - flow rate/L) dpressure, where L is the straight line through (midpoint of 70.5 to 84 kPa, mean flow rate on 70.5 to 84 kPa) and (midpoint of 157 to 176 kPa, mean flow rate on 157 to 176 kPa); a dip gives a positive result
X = 0.9 kPa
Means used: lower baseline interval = 256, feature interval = 251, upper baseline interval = 254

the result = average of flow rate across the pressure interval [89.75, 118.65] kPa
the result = 247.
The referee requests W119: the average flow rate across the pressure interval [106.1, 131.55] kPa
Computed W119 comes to 252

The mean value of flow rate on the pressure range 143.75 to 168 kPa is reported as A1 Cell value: 248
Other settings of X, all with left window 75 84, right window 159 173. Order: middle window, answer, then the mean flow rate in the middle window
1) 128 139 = -0.26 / 260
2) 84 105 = -0.30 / 256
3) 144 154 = 0.44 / 244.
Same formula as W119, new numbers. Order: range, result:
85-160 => 251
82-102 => 256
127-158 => 251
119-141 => 258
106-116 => 237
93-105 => 256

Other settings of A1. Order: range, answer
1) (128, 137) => 265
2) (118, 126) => 253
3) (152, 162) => 249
